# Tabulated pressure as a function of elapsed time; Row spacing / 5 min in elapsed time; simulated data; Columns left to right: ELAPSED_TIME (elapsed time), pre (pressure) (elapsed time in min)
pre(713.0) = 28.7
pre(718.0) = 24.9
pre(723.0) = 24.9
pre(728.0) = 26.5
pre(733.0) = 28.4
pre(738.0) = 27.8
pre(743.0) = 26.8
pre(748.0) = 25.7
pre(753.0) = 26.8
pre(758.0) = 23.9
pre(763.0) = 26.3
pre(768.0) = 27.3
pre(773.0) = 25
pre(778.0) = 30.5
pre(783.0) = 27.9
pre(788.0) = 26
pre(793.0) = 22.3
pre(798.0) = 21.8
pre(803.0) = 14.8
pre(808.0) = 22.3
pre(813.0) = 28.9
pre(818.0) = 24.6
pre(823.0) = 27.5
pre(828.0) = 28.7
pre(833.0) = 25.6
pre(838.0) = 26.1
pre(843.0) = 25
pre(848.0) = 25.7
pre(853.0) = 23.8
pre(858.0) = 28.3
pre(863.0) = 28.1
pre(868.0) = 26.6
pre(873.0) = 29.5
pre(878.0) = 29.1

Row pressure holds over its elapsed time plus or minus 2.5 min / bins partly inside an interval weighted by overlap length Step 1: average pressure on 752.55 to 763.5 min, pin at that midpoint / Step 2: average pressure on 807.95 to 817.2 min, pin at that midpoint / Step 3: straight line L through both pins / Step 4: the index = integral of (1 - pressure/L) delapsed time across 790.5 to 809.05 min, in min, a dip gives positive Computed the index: 4.2 min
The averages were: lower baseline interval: 25.3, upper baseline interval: 26.3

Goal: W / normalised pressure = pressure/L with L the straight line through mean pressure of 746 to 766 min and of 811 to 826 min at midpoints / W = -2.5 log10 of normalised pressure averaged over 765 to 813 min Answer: 0.08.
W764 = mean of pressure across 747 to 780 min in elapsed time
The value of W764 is 26.5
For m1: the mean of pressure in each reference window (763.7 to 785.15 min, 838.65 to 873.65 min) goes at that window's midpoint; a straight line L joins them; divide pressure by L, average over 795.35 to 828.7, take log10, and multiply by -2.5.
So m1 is 0.14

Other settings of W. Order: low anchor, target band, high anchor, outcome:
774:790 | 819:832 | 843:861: -0.03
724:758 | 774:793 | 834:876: -0.02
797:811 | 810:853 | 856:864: -0.11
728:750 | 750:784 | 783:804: -0.09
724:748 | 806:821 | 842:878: 0.06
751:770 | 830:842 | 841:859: -0.01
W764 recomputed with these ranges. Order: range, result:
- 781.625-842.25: 24.7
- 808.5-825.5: 26.4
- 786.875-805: 21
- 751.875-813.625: 24.7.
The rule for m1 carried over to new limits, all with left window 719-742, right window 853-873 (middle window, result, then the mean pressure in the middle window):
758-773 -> 0.04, 26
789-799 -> 0.19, 22.7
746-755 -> 0.02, 26.2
